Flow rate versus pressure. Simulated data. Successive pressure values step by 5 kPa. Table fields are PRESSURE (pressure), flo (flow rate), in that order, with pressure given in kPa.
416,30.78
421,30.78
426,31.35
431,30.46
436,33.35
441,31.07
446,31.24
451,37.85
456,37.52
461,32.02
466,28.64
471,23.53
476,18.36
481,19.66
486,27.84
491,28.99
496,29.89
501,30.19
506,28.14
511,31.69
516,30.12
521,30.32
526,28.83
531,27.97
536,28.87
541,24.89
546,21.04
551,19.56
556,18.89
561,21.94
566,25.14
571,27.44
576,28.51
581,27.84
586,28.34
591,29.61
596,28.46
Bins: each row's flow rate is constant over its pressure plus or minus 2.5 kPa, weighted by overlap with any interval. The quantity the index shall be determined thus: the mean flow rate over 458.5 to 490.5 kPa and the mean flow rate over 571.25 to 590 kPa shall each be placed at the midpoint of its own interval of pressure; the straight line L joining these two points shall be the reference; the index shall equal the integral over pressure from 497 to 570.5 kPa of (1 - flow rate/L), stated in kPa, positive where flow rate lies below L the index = 1.3 kPa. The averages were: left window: 25.3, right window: 28.2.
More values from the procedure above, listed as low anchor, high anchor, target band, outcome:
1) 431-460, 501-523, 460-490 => 6.8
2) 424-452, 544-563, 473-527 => -4.2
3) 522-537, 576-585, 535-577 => 6.9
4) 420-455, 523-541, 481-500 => 1.4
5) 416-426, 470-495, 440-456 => -3.7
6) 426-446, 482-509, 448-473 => -1.4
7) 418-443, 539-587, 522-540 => -1.7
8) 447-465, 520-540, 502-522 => 0.0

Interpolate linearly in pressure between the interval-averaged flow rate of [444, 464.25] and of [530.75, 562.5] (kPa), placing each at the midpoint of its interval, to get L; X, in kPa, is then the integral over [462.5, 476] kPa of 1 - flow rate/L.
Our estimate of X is 3.14 kPa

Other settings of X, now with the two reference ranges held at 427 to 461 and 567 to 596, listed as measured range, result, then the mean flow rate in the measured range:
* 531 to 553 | 4.1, 24.2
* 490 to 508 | 1.1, 29.4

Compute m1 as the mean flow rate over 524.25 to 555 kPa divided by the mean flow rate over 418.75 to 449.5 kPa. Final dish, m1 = 0.78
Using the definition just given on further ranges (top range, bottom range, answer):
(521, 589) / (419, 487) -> 0.86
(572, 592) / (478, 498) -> 1.08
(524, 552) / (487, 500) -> 0.87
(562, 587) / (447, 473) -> 0.85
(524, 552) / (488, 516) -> 0.85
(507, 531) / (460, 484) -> 1.24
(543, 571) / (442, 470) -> 0.67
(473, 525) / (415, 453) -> 0.86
